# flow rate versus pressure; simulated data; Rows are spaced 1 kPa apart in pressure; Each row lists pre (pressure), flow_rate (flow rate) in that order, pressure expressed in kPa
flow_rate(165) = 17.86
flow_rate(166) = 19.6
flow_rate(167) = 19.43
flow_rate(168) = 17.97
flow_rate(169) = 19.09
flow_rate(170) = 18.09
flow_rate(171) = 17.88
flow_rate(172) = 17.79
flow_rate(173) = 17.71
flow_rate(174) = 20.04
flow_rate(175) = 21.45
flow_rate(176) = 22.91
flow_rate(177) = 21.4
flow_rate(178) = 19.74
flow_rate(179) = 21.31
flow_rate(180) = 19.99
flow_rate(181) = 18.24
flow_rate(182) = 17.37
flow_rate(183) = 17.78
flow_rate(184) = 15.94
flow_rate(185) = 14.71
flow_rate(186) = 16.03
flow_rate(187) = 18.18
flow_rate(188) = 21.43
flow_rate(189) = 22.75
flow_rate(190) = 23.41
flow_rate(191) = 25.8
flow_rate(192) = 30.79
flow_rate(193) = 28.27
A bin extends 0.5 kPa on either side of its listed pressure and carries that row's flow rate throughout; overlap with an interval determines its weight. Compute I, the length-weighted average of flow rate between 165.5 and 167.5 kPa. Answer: 19.5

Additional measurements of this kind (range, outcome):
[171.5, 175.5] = 19.2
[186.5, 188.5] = 19.8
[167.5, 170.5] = 18.4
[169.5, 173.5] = 17.9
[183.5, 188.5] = 17.3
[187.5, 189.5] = 22.1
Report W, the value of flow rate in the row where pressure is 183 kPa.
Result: 17.78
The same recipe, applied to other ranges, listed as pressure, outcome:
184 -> 15.94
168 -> 17.97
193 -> 28.27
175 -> 21.45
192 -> 30.79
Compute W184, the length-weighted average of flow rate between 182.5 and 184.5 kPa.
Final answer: 16.9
